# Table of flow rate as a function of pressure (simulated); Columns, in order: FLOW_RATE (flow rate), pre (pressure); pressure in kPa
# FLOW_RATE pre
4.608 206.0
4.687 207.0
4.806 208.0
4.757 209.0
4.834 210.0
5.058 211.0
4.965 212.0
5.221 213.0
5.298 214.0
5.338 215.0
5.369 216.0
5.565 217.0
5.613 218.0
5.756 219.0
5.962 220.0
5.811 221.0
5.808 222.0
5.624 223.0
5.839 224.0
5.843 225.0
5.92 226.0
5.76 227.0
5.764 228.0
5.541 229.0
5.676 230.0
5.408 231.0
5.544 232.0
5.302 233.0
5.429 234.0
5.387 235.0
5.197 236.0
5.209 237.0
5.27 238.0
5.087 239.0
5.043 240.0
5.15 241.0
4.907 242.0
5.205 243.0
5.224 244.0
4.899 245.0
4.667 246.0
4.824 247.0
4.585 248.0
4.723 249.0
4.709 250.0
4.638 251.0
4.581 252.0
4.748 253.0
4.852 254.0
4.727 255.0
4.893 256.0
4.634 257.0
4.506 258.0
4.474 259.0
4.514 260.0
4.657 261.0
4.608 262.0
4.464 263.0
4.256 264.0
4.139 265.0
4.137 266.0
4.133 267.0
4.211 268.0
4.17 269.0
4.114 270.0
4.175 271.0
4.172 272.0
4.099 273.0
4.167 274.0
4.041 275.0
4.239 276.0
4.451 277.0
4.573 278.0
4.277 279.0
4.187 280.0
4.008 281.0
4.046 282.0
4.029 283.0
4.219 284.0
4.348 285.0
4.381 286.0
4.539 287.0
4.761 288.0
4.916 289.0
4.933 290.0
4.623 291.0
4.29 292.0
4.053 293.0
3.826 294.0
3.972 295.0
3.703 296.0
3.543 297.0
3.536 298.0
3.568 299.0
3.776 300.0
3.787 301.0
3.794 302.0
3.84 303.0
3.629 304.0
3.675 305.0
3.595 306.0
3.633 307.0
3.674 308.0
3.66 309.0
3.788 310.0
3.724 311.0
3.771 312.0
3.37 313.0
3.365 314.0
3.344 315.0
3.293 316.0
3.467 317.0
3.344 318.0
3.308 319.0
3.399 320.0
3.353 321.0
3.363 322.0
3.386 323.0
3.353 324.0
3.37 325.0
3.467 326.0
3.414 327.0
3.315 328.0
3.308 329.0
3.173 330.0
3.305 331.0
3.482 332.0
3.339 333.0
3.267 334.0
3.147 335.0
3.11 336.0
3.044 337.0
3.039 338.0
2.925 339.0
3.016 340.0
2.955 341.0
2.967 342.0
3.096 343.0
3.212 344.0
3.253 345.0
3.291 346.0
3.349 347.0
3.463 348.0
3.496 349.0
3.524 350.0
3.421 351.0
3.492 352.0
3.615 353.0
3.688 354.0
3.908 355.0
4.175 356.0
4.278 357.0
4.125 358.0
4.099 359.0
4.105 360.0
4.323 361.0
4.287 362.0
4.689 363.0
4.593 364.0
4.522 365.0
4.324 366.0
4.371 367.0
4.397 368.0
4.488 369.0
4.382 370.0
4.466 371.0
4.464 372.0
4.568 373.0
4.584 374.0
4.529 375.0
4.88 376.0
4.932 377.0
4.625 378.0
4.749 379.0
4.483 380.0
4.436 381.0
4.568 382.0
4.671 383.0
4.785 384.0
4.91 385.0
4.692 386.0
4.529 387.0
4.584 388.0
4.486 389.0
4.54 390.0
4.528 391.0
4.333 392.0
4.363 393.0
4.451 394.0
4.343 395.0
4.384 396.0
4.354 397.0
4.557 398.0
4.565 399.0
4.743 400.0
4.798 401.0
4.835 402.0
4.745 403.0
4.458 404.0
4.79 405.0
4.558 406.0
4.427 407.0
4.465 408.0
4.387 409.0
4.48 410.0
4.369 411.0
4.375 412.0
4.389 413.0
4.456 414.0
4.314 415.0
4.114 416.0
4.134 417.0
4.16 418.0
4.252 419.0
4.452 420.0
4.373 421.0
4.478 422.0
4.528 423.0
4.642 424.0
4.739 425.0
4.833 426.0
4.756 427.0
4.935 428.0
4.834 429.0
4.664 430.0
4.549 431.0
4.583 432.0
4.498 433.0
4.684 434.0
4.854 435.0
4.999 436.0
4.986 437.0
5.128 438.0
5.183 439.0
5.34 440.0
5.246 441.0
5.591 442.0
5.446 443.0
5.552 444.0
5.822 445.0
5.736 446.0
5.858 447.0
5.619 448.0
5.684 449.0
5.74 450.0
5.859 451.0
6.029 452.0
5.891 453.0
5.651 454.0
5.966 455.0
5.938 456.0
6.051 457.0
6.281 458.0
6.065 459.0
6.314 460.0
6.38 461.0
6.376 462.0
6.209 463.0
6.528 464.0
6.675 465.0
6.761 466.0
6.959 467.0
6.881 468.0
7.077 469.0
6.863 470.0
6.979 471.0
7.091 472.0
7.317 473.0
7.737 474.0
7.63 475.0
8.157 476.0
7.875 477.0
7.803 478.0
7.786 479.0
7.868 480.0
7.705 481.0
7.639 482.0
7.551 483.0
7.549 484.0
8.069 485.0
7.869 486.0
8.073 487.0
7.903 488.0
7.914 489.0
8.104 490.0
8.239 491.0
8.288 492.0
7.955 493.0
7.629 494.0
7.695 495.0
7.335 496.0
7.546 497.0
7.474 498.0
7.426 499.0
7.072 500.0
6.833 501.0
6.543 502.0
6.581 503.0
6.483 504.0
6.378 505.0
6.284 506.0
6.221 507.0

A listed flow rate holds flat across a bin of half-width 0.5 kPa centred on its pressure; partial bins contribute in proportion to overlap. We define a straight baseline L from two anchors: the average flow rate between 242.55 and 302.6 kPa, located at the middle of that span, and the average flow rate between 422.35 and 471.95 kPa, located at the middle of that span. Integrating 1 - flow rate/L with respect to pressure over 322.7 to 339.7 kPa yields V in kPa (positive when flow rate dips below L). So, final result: 5.4 kPa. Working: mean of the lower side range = 4.35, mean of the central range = 3.26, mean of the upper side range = 5.66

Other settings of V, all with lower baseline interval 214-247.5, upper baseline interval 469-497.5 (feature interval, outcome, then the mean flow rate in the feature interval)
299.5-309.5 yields 3.9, 3.71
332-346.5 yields 7.4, 3.13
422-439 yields 5.8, 4.77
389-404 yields 5.2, 4.53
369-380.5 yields 3.6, 4.6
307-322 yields 6.5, 3.49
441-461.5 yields 4.3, 5.86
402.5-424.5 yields 8.2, 4.42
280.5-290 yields 2.4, 4.39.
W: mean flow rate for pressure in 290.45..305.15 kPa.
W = 3.85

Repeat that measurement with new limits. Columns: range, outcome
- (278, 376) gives 3.79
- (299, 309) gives 3.7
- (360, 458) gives 4.78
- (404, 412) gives 4.49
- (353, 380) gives 4.39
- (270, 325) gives 3.89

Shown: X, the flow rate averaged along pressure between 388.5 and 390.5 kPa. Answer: 4.51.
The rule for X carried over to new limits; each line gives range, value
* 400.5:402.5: 4.82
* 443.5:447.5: 5.74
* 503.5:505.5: 6.43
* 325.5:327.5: 3.44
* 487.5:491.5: 8.04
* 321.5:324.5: 3.37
